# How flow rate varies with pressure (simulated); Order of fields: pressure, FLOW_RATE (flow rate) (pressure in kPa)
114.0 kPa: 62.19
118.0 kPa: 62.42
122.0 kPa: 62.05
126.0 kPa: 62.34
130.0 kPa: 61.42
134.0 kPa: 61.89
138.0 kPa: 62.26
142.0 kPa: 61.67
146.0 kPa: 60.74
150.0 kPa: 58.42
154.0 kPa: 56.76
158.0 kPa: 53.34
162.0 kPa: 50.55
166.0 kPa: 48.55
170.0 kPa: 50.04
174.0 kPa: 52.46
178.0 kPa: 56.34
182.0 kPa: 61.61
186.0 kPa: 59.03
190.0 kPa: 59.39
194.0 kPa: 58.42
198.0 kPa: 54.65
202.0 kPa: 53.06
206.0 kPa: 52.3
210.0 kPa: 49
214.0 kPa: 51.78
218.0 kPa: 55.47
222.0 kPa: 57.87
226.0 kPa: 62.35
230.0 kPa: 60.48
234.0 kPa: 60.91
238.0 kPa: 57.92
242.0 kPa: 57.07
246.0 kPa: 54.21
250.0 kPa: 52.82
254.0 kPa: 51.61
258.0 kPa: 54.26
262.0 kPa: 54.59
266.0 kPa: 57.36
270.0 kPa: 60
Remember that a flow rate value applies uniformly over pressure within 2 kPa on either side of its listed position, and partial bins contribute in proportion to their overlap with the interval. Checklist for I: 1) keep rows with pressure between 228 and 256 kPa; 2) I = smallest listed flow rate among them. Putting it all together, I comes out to 51.61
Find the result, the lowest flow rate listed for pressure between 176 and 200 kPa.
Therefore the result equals 54.65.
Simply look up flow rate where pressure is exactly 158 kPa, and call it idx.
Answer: 53.34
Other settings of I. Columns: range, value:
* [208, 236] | 49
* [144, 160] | 53.34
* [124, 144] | 61.42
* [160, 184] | 48.55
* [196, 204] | 53.06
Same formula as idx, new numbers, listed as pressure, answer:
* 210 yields 49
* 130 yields 61.42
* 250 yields 52.82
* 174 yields 52.46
